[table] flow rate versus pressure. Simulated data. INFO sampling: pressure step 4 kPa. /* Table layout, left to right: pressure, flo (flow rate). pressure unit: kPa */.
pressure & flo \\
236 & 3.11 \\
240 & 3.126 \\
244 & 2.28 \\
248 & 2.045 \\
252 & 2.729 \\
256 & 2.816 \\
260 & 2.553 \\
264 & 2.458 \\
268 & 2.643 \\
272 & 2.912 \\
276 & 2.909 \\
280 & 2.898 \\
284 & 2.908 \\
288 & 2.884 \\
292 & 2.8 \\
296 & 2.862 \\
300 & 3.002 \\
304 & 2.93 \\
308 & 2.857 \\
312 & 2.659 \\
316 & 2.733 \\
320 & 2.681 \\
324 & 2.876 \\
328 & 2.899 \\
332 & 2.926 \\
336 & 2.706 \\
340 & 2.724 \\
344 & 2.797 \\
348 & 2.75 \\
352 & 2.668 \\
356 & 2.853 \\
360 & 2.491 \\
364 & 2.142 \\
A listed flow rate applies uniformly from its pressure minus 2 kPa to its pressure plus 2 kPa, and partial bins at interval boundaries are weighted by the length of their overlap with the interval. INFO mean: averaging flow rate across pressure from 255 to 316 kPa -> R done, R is 2.8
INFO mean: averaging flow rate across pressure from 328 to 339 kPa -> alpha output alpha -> 2.82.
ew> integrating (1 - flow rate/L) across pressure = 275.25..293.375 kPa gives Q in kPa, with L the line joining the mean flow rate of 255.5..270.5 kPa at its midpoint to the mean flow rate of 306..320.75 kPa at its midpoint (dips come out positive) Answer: -1.5 kPa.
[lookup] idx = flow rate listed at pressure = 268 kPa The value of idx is 2.643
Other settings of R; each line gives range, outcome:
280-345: 2.83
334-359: 2.74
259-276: 2.68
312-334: 2.81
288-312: 2.87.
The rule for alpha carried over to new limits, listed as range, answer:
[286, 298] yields 2.85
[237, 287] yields 2.7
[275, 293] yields 2.88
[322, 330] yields 2.89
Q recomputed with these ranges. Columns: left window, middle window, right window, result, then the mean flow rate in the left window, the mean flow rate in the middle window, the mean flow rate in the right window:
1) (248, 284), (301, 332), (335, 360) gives -1.1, 2.71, 2.82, 2.73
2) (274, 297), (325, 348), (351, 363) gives -0.9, 2.88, 2.81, 2.63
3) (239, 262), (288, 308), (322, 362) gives -1.6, 2.57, 2.89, 2.77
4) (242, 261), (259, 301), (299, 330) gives -2.7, 2.48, 2.8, 2.82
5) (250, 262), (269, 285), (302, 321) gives -0.9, 2.7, 2.89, 2.78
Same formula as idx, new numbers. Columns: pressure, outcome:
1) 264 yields 2.458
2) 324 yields 2.876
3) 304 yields 2.93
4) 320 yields 2.681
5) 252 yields 2.729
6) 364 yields 2.142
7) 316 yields 2.733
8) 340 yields 2.724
